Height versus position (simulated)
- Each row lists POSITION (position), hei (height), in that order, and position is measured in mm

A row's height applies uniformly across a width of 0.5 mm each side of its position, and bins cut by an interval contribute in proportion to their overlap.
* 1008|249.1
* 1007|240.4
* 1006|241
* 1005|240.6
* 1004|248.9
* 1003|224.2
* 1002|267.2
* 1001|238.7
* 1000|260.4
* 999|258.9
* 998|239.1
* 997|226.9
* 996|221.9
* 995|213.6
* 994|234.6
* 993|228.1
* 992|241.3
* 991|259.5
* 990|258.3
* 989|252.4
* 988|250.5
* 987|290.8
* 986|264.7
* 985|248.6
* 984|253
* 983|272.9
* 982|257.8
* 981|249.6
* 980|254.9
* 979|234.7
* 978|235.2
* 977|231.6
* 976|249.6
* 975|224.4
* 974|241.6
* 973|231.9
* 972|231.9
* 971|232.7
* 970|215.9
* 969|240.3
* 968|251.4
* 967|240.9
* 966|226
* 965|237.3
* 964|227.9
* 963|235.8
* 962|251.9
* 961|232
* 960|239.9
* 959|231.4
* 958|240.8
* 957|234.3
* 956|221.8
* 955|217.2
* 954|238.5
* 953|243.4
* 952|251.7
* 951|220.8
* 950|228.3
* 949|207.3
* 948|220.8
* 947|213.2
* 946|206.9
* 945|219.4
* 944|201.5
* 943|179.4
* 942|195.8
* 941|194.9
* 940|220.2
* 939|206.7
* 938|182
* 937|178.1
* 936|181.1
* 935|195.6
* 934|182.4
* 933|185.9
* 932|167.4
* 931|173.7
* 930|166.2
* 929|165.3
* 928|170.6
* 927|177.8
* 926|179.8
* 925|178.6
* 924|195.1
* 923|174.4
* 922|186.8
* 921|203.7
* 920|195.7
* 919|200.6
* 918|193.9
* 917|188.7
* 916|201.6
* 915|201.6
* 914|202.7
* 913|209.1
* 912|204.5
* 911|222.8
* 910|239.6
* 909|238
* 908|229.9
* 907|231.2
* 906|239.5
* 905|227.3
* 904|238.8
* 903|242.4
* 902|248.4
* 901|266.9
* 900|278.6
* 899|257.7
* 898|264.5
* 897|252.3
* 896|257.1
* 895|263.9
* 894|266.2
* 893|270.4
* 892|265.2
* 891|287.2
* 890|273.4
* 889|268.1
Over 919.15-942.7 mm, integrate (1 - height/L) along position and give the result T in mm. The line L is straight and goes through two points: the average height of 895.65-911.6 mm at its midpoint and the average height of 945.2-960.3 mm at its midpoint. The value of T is 5.0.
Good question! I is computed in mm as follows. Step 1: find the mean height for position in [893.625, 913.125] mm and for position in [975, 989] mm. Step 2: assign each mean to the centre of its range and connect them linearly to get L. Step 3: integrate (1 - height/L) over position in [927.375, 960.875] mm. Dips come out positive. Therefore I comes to 5.8 mm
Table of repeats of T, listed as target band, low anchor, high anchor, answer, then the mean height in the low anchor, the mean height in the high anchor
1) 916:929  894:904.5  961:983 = 3.3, 257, 239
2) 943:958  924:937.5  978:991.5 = -1.1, 178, 257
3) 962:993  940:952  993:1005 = -2.3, 210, 239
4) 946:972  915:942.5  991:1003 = -2.6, 187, 239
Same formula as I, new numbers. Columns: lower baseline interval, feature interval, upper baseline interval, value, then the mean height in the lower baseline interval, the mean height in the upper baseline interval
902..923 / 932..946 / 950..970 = 2.0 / 215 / 235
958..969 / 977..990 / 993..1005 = -0.9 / 238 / 239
